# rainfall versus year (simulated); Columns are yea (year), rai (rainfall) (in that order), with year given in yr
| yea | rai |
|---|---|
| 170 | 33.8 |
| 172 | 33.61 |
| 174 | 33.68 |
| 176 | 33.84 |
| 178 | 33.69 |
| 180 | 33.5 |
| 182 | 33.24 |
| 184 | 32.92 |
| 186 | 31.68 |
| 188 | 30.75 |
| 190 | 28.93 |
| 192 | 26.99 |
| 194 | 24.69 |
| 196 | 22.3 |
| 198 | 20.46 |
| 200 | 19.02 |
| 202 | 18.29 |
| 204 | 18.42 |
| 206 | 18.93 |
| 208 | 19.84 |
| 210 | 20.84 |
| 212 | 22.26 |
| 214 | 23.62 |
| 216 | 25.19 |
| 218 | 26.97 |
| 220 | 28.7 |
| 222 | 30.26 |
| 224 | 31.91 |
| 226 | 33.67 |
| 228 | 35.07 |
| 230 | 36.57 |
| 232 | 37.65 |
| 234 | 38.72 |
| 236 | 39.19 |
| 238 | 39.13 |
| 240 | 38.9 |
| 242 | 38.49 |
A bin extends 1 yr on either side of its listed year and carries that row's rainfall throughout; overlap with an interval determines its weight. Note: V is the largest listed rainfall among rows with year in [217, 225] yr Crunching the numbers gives 31.91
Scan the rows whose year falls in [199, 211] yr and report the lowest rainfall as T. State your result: 18.29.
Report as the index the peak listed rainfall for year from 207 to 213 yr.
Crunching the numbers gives 22.26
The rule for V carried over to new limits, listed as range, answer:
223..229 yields 35.07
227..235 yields 38.72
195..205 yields 22.3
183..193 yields 32.92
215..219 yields 26.97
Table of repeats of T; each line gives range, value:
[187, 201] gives 19.02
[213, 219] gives 23.62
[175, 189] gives 30.75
